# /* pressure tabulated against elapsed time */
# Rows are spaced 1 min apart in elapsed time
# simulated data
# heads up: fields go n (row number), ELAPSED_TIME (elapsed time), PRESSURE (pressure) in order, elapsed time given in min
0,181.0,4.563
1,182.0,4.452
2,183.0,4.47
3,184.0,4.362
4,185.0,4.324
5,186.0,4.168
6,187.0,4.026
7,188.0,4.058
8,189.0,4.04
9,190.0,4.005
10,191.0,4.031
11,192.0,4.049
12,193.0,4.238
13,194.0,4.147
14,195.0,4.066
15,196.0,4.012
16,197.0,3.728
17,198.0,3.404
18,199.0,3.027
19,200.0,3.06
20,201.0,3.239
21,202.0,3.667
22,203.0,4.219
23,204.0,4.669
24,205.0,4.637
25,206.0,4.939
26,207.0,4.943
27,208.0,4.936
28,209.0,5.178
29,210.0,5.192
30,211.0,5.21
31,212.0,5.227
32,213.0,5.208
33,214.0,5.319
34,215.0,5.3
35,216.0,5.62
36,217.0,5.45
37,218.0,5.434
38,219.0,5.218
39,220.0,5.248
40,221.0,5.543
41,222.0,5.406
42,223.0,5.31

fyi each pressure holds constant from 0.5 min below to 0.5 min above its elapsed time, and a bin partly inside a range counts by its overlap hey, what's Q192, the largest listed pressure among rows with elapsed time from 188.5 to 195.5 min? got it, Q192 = 4.238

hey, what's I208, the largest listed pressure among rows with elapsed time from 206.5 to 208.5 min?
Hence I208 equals 4.943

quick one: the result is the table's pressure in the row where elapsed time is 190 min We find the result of 4.005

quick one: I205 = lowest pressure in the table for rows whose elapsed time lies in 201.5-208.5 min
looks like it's 3.667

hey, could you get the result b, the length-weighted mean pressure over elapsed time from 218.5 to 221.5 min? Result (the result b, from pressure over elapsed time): 5.34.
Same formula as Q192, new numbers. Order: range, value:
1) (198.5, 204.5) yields 4.669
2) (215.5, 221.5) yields 5.62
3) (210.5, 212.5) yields 5.227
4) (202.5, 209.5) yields 5.178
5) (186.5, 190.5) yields 4.058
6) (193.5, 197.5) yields 4.147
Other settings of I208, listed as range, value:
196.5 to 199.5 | 3.728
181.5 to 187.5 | 4.47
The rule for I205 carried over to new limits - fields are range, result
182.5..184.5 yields 4.362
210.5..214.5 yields 5.208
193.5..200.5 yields 3.027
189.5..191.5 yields 4.005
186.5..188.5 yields 4.026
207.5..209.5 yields 4.936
